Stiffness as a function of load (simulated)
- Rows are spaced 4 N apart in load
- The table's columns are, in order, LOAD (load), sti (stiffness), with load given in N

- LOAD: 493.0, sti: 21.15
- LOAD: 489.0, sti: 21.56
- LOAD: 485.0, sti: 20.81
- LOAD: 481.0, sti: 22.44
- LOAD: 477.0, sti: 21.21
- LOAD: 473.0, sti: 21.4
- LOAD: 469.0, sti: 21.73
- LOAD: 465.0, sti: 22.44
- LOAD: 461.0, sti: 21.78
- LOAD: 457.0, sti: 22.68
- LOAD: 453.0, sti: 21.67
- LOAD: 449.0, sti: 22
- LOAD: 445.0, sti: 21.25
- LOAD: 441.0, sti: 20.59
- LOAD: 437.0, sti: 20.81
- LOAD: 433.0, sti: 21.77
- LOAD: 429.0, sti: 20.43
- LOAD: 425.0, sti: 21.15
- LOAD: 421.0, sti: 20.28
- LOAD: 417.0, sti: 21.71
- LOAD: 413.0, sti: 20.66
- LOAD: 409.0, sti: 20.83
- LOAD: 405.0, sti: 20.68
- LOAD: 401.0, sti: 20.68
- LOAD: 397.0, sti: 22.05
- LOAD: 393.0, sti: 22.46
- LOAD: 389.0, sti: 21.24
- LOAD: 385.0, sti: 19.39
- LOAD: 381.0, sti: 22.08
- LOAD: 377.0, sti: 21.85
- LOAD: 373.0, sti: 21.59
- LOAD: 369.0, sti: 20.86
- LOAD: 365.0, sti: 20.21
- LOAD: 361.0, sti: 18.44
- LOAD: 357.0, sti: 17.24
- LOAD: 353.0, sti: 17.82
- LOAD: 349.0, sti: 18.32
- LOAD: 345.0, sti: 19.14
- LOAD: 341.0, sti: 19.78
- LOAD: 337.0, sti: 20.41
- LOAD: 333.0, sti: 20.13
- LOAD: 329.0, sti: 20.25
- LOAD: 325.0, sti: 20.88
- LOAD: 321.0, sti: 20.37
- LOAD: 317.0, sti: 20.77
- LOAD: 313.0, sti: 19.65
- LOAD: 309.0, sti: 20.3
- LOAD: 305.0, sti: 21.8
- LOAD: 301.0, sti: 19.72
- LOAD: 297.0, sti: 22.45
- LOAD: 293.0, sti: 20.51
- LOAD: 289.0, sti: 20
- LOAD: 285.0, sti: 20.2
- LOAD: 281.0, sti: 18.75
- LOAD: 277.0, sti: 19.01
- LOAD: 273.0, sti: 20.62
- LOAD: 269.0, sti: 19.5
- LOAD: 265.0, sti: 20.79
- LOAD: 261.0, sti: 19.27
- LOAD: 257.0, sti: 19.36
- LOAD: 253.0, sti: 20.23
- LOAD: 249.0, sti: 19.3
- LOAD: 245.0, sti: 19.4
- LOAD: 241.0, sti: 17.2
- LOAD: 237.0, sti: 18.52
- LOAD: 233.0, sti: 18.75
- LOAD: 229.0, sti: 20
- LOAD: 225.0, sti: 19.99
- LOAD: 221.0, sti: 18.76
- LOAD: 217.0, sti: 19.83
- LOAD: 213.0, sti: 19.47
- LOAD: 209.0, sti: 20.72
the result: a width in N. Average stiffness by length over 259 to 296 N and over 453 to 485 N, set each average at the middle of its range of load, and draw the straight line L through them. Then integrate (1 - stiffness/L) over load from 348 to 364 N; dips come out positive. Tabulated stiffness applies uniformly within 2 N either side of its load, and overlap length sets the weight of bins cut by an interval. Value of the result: 2.0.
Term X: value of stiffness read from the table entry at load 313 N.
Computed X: 19.65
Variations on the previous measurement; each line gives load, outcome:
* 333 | 20.13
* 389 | 21.24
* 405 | 20.68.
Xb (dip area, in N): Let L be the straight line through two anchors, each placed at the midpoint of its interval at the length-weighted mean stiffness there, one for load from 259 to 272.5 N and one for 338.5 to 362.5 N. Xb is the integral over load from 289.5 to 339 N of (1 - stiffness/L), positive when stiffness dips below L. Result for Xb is -3.8 N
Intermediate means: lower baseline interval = 19.9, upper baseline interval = 18.5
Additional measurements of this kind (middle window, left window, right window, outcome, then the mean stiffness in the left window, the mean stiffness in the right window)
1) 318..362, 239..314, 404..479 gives 2.3 N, 19.9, 21.3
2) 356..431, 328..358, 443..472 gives -1.5 N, 19.2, 21.9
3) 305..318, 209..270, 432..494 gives -0.2 N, 19.4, 21.6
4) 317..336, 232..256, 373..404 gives -0.1 N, 18.9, 21.4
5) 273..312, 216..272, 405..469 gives -0.9 N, 19.4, 21.3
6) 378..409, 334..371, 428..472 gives -1.6 N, 19.2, 21.6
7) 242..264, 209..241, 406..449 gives 0.1 N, 19.3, 21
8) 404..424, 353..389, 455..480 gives 0.1 N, 20.1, 21.9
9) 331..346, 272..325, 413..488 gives 0.5 N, 20.3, 21.4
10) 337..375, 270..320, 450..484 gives 2.8 N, 20.3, 21.9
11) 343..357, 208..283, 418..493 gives 1.5 N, 19.4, 21.4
